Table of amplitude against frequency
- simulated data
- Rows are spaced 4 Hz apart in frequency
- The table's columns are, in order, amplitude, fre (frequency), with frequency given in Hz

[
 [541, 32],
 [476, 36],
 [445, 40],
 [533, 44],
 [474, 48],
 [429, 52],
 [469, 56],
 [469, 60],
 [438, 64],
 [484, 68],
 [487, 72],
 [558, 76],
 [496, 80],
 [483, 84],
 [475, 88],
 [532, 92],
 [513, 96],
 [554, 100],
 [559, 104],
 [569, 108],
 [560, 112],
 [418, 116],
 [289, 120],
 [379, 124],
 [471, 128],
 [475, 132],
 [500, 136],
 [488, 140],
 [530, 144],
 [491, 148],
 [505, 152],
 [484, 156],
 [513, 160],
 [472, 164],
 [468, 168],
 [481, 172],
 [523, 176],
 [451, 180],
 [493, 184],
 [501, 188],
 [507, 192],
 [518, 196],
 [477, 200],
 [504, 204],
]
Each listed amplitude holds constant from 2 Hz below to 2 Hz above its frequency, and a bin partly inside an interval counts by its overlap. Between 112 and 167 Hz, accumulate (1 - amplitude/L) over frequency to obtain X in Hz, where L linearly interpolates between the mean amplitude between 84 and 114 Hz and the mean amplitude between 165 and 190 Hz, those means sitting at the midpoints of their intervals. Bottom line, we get 4.52 Hz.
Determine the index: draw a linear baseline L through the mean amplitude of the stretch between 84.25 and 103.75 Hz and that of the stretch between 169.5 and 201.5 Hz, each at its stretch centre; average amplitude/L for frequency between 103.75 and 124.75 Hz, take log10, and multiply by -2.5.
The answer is 0.12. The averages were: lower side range 519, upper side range 494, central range 459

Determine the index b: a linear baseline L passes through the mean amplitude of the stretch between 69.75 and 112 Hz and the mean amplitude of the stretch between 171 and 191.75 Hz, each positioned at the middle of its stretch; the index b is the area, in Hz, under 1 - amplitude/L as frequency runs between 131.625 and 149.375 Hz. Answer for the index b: 0.3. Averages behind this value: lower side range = 524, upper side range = 492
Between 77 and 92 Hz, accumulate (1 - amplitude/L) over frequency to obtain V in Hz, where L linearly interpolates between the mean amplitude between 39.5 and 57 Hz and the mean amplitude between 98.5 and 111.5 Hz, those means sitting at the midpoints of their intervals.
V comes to 0.9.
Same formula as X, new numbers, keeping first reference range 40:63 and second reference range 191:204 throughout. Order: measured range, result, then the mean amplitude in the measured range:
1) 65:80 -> -0.89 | 503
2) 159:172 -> 0.33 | 482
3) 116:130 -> 2.89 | 385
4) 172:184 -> 0.23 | 487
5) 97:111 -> -2.20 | 557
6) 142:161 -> -0.50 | 504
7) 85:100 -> -1.01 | 511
